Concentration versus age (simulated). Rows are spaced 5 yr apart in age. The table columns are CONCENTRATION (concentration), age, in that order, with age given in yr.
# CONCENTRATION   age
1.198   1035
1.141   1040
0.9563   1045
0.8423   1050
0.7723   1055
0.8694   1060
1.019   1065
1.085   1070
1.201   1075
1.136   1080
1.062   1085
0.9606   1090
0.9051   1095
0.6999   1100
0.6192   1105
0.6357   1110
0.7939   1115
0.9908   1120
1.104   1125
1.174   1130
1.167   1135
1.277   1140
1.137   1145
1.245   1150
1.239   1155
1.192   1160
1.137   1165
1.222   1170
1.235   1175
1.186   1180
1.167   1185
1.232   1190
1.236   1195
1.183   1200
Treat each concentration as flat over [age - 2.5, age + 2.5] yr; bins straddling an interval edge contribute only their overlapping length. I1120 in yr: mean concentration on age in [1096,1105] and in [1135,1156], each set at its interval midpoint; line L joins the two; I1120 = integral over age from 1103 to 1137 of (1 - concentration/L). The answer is 0.6 yr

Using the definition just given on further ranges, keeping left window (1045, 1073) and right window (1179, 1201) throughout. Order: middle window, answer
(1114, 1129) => 0.83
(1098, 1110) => 4.33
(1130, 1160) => -2.71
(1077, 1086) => -1.27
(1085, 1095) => 0.19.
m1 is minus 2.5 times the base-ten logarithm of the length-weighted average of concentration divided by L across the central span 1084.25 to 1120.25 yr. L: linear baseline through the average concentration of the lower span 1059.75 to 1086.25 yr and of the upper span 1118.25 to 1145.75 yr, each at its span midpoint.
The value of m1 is 0.34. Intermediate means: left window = 1.08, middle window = 0.812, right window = 1.15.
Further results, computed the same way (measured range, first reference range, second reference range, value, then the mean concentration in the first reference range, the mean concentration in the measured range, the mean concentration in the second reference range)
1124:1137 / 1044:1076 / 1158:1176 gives -0.040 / 0.953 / 1.15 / 1.19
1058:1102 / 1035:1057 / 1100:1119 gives -0.204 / 0.962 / 0.998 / 0.709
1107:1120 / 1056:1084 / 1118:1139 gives 0.400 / 1.05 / 0.764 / 1.12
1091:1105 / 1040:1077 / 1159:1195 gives 0.310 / 0.972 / 0.787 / 1.2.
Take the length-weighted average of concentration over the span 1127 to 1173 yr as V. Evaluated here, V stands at 1.2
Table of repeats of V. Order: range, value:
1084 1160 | 1.01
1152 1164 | 1.21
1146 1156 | 1.23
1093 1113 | 0.712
